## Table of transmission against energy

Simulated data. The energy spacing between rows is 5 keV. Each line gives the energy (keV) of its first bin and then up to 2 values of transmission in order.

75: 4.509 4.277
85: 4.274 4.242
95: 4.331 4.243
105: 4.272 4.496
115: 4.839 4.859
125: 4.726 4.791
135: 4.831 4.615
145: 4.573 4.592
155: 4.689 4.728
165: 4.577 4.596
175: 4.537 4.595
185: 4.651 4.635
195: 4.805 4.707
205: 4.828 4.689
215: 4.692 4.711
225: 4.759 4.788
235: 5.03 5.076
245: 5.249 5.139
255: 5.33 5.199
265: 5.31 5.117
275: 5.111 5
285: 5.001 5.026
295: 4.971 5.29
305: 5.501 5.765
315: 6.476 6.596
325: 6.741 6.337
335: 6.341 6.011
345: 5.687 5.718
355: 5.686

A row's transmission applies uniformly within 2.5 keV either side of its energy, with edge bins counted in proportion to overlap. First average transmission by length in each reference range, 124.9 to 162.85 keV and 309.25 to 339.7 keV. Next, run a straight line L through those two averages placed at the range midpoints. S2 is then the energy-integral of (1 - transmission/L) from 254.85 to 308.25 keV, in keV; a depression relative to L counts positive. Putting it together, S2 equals 7.2 keV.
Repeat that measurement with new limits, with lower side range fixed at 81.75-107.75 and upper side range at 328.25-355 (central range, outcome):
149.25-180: 0.88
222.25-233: 0.85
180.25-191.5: 0.62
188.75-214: 1.39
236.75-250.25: 0.39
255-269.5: 0.49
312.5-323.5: -1.39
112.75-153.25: -1.70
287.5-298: 1.17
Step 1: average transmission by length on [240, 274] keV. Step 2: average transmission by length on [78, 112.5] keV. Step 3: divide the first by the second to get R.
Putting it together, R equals 1.2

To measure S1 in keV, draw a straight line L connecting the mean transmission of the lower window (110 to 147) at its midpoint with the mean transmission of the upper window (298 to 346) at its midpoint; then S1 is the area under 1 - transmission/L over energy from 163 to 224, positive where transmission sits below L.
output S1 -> 6.1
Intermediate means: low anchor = 4.73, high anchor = 6.09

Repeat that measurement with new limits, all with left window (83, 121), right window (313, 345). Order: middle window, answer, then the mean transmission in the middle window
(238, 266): 2.4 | 5.21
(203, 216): 1.5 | 4.74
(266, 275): 1.1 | 5.15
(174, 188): 1.4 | 4.6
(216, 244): 3.2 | 4.88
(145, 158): 0.6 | 4.63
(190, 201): 1.0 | 4.74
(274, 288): 2.2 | 5.03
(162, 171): 0.7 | 4.59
